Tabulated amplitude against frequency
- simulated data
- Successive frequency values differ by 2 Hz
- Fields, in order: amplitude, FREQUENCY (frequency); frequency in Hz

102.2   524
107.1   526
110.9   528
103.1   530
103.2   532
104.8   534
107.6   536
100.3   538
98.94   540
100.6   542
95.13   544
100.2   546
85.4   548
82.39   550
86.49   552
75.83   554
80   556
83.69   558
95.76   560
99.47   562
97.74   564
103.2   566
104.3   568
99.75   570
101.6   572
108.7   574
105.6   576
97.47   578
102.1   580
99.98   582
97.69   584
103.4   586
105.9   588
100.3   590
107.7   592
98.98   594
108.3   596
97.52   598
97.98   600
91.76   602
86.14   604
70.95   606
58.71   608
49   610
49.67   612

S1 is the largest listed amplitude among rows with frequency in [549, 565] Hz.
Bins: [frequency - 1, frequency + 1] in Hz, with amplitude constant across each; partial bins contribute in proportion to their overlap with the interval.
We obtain 99.47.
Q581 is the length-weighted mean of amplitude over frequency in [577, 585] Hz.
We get 99.3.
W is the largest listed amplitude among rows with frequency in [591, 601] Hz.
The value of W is 108.3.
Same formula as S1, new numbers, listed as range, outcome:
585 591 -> 105.9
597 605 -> 97.98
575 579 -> 105.6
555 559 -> 83.69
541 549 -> 100.6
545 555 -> 100.2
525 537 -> 110.9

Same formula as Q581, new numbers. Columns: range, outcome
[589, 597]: 104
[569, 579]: 103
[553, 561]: 83.8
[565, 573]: 102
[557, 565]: 94.2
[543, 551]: 90.8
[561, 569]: 101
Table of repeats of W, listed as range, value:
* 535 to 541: 107.6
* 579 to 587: 103.4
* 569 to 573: 101.6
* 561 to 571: 104.3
